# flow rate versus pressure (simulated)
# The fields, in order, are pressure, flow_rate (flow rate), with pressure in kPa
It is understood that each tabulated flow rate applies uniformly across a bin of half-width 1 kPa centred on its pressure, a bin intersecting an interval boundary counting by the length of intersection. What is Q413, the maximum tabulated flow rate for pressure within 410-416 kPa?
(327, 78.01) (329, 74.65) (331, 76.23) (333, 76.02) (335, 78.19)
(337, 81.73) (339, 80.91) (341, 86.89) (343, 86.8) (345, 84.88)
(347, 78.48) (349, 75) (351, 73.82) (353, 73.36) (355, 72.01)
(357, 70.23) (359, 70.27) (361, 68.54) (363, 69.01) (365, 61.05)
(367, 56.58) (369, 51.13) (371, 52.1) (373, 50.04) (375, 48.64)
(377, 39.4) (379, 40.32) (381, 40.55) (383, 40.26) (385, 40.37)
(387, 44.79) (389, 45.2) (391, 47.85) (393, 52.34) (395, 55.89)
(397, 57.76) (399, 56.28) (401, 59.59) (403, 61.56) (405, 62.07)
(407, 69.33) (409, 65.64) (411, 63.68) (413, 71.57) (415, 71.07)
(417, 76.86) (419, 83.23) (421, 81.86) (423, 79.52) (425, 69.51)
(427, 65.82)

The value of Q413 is 71.57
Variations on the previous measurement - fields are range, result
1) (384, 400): 57.76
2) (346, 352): 78.48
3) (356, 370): 70.27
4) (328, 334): 76.23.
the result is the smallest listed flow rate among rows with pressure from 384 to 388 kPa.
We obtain 40.37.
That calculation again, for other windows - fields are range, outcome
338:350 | 75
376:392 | 39.4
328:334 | 74.65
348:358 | 70.23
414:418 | 71.07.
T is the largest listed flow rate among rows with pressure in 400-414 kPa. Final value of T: 71.57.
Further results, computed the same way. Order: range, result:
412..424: 83.23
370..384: 52.1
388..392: 47.85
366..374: 56.58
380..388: 44.79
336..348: 86.89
